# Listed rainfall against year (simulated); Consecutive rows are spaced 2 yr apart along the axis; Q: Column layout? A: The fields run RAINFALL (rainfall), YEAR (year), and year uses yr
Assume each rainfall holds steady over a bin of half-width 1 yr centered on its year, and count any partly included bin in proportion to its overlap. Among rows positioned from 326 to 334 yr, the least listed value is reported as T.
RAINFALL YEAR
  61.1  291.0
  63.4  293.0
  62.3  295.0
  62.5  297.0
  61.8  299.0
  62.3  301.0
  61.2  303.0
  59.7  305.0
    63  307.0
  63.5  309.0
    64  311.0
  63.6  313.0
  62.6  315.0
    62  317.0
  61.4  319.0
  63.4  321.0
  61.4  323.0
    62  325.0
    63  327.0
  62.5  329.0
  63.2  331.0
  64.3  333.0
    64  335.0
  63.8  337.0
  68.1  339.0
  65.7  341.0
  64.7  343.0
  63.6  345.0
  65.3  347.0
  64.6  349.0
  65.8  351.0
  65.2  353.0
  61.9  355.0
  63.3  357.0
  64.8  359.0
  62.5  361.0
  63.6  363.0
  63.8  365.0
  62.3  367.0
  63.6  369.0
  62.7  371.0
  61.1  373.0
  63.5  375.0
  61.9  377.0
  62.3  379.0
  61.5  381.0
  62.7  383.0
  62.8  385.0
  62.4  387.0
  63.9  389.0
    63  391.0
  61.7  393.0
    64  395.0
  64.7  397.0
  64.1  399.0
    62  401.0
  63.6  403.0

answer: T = 62.5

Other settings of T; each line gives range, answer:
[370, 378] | 61.1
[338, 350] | 63.6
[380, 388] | 61.5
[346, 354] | 64.6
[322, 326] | 61.4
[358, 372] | 62.3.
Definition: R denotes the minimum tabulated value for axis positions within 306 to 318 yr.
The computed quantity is 62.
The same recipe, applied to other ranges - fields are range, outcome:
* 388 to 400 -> 61.7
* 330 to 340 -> 63.2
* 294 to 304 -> 61.2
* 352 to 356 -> 61.9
